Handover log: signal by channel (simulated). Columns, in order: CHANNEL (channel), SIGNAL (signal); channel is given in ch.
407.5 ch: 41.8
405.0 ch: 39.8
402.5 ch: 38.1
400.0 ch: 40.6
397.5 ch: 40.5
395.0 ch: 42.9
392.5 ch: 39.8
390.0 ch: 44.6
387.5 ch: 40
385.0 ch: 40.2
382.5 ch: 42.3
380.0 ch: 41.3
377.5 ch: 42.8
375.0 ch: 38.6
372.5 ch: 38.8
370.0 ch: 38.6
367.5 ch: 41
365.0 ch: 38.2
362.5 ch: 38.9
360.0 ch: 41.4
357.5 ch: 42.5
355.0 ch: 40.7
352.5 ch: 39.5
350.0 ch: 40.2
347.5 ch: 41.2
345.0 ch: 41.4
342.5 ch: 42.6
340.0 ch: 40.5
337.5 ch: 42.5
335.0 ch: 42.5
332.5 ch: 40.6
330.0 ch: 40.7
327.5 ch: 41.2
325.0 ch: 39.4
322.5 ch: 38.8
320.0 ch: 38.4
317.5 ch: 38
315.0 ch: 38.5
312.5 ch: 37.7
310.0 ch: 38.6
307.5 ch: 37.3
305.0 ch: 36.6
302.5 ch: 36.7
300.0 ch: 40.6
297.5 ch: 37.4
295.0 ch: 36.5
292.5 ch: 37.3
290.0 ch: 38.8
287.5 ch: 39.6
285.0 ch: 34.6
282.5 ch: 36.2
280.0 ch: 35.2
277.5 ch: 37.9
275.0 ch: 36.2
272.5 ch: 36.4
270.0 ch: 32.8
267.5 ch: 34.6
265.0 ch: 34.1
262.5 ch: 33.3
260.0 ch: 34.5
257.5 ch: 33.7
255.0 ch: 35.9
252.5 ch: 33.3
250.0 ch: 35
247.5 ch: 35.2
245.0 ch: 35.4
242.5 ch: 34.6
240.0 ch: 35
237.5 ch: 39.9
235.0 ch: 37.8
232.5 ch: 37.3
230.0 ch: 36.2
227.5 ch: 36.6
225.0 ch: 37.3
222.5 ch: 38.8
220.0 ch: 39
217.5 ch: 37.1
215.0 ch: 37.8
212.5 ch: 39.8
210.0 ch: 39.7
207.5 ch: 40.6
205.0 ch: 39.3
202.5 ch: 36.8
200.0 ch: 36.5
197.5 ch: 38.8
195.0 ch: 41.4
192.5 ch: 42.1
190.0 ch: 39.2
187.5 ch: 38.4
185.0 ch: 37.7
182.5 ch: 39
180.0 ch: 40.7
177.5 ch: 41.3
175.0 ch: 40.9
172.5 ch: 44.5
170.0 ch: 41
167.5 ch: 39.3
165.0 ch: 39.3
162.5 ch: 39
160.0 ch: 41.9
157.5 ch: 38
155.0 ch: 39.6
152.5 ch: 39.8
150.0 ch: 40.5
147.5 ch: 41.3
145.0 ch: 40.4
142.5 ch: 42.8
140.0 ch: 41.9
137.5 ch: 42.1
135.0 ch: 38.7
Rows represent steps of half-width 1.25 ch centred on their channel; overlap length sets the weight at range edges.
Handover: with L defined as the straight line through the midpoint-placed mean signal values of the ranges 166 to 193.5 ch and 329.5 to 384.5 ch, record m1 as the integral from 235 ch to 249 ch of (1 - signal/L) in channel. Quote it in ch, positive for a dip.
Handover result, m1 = 1.5 ch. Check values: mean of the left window 40.3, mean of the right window 40.8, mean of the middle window 36.2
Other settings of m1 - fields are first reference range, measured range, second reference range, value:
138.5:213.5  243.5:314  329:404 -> 7.5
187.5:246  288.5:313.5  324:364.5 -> 1.4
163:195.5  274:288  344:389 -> 1.4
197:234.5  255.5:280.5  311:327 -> 2.3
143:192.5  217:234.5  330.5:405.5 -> 1.2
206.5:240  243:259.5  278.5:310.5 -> 1.4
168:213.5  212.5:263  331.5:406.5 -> 4.8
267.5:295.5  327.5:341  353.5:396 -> -0.9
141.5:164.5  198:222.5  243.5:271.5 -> -1.0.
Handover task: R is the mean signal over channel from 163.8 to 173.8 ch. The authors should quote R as 41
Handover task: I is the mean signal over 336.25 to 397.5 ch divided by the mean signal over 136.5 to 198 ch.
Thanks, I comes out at 1.01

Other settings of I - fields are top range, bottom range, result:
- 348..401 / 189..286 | 1.10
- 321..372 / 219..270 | 1.13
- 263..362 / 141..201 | 0.96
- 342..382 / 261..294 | 1.13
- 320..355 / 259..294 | 1.14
